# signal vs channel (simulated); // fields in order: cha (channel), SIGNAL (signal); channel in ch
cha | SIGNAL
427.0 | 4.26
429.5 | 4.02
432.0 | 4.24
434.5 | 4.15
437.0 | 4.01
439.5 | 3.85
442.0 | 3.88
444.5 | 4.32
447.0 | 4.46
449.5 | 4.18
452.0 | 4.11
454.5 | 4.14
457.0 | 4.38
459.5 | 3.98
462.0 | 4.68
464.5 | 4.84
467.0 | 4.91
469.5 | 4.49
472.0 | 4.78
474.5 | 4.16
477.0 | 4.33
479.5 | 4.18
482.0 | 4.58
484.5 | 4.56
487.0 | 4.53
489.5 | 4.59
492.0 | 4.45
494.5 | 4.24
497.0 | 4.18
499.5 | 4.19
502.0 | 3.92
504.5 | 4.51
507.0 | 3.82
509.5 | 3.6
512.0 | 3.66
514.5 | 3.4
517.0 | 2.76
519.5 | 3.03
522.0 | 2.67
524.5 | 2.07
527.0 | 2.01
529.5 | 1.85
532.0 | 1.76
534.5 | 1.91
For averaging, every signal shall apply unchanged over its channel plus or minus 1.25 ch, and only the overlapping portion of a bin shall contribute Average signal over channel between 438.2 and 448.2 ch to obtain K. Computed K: 4.13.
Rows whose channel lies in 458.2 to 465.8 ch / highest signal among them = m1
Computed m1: 4.84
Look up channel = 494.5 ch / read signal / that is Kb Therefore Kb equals 4.24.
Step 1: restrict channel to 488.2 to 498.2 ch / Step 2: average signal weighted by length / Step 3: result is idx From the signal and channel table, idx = 4.37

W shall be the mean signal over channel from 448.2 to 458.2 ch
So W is 4.2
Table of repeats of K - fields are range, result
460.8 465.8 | 4.76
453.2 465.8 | 4.4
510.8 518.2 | 3.27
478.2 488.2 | 4.46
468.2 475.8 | 4.48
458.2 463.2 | 4.33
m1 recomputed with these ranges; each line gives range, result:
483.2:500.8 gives 4.59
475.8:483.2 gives 4.58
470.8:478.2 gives 4.78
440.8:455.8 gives 4.46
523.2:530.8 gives 2.07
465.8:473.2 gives 4.91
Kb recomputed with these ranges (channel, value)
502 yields 3.92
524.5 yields 2.07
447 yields 4.46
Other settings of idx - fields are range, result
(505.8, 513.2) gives 3.69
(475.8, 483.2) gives 4.36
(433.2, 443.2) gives 3.97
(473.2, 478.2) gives 4.25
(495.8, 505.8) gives 4.2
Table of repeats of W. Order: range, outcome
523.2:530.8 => 1.98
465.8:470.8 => 4.7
